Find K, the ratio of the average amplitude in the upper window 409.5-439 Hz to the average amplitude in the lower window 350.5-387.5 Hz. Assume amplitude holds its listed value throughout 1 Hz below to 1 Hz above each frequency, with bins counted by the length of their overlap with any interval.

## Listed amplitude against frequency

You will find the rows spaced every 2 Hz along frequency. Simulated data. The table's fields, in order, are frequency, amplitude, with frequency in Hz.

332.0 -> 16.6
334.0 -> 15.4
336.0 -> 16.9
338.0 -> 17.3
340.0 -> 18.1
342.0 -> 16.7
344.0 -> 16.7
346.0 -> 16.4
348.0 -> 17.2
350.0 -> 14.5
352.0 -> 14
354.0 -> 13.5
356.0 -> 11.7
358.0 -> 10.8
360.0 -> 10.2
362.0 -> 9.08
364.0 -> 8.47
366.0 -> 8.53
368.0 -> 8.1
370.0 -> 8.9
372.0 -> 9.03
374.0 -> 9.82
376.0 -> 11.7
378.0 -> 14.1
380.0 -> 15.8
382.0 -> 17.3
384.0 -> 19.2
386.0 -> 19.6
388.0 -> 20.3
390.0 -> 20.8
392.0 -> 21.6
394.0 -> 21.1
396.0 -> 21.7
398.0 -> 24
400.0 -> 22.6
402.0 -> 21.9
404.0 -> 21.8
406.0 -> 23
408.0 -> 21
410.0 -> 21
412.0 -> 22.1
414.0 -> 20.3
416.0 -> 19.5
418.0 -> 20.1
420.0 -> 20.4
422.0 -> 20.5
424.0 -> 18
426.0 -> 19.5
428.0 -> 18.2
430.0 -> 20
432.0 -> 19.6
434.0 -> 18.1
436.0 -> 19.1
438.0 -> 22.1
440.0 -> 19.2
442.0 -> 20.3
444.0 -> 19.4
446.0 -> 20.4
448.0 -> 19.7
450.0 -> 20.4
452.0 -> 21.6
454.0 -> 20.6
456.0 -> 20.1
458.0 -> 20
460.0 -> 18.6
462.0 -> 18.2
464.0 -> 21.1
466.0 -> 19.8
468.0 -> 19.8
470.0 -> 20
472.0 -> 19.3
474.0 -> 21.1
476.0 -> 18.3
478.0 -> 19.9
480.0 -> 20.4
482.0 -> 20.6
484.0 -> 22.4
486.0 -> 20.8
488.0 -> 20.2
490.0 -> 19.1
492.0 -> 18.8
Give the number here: 1.6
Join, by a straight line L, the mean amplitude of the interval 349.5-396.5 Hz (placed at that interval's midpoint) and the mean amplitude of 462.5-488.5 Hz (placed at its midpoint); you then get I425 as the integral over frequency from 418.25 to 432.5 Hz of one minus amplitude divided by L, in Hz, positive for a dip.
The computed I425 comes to -1.87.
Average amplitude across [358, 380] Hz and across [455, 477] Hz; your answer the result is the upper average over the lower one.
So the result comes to 1.94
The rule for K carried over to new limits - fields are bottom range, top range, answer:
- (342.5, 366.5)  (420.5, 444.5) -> 1.53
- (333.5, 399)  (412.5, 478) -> 1.31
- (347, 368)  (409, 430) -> 1.72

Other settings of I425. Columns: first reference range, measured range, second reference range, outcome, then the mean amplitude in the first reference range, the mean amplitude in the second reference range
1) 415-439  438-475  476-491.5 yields -0.15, 19.6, 20.3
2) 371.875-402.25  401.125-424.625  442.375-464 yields -2.33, 18.3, 20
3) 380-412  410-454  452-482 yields 0.99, 21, 19.9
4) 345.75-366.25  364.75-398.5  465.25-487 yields -4.07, 12.2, 20.2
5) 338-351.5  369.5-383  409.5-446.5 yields 4.04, 16.6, 19.9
